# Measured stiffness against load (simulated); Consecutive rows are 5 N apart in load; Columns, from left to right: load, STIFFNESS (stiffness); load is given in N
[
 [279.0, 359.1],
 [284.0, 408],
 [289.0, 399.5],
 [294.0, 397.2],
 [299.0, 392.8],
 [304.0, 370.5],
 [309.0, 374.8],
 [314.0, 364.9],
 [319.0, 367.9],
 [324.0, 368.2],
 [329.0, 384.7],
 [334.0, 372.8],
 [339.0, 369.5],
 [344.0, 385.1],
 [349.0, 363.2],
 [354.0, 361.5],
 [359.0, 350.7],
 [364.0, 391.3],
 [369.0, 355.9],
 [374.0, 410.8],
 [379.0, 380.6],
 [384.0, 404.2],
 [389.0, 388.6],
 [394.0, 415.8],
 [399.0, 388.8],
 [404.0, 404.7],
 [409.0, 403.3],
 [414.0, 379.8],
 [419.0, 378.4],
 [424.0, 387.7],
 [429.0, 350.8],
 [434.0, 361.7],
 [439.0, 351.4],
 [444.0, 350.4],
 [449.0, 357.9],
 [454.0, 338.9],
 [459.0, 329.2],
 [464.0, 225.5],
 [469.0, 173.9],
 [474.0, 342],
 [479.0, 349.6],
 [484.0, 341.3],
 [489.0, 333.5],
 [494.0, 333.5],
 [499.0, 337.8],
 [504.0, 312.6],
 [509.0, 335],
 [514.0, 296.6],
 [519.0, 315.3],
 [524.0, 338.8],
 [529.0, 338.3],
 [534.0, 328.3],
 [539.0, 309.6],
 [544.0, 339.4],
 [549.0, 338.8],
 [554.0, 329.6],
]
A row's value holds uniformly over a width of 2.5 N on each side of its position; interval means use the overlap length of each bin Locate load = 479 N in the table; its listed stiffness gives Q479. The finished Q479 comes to 349.6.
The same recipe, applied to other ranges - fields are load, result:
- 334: 372.8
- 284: 408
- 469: 173.9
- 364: 391.3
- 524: 338.8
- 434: 361.7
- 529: 338.3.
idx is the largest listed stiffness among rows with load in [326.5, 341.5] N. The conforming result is 384.7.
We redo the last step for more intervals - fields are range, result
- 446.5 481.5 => 357.9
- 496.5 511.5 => 337.8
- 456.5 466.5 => 329.2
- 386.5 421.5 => 415.8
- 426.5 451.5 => 361.7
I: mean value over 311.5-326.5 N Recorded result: 367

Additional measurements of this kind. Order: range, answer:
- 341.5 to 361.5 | 365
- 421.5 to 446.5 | 360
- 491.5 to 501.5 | 336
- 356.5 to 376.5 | 377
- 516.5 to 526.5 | 327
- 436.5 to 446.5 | 351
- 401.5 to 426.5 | 391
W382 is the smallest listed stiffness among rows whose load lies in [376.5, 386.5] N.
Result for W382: 380.6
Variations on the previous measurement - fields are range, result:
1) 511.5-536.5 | 296.6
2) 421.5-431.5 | 350.8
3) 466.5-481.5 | 173.9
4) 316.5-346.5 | 367.9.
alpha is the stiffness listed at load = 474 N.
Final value 342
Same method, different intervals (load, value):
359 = 350.7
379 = 380.6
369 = 355.9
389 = 388.6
